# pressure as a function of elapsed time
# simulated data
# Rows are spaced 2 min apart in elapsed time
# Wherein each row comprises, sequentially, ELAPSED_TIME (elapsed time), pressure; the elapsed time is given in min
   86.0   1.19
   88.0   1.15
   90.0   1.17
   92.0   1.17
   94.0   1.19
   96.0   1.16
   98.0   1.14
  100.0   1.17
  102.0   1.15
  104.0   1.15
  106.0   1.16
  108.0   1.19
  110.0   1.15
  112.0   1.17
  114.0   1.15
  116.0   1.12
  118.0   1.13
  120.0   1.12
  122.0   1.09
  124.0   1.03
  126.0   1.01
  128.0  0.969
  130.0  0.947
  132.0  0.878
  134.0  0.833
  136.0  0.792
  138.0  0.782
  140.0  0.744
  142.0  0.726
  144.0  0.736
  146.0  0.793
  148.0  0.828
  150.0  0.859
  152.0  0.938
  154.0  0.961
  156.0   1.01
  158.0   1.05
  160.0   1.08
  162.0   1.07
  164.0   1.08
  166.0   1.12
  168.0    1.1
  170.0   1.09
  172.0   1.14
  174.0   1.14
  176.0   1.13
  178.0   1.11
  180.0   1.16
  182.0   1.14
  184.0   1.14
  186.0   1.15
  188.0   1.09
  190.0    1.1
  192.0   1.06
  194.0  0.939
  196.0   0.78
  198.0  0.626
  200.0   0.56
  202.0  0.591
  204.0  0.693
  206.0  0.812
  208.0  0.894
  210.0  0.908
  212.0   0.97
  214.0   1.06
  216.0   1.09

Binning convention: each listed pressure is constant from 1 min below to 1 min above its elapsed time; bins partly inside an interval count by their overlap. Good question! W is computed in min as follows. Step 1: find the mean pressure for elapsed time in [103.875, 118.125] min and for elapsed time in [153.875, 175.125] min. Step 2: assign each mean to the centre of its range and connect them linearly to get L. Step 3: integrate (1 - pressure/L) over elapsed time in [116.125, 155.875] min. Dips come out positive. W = 7.5 min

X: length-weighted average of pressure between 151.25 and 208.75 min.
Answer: 0.992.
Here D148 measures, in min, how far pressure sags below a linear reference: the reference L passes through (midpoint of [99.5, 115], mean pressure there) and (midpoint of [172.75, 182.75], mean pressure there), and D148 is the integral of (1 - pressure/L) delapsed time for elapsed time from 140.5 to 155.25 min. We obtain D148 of 4.0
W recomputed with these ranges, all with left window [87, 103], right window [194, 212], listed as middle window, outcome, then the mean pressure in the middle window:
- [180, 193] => -4.7 min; 1.12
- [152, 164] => -1.4 min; 1.03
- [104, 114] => -0.5 min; 1.16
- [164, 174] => -2.6 min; 1.11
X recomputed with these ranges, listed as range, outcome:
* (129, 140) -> 0.837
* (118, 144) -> 0.912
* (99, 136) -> 1.07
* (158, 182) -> 1.11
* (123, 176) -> 0.954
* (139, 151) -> 0.781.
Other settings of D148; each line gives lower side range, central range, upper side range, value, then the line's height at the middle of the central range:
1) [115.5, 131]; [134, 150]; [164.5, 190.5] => 4.4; 1.08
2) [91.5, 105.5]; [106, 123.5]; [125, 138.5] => -1.9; 1.03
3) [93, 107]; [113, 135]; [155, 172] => 2.0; 1.13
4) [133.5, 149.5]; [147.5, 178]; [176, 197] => -4.2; 0.917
